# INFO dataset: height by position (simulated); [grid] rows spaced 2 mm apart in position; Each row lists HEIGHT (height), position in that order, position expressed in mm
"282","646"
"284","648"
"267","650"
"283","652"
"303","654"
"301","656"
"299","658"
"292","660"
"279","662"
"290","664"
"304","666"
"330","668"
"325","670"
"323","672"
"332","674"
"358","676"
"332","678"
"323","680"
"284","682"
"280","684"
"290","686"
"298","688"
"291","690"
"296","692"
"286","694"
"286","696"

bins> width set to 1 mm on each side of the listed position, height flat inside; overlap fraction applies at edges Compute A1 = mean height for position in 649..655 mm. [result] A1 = 284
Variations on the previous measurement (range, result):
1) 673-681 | 336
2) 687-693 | 295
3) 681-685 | 282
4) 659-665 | 287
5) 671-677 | 338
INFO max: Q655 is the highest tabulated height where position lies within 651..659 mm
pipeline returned 303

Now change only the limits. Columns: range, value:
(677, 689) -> 332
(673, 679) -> 358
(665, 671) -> 330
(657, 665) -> 299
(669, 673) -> 325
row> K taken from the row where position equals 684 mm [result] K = 280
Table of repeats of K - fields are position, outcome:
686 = 290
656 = 301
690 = 291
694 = 286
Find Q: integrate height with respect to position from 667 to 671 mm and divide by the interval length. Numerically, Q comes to 328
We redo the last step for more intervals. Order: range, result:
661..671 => 306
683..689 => 289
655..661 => 297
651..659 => 296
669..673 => 324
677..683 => 313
